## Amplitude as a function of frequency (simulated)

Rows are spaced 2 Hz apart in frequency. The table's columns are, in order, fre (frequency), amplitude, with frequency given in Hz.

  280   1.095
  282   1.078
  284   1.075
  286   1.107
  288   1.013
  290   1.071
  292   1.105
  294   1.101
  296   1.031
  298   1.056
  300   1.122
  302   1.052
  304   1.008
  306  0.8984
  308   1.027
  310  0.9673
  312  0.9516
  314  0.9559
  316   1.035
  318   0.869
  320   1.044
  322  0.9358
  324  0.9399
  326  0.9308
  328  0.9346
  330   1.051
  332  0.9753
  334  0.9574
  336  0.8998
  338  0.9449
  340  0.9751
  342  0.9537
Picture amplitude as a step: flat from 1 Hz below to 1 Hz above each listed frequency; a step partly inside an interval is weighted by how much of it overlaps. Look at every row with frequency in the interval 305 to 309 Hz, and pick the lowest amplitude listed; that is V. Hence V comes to 0.8984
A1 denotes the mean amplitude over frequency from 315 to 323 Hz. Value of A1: 0.971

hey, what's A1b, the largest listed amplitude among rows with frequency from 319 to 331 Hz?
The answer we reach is 1.051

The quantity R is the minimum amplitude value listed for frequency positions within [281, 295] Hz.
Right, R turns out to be 1.013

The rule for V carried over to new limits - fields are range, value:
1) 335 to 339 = 0.8998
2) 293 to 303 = 1.031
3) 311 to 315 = 0.9516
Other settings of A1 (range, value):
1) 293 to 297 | 1.07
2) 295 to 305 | 1.05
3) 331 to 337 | 0.944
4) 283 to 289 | 1.06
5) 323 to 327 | 0.935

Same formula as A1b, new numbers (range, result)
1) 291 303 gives 1.122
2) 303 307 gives 1.008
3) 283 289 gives 1.107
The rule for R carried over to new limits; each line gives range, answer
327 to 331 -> 0.9346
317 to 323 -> 0.869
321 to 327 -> 0.9308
